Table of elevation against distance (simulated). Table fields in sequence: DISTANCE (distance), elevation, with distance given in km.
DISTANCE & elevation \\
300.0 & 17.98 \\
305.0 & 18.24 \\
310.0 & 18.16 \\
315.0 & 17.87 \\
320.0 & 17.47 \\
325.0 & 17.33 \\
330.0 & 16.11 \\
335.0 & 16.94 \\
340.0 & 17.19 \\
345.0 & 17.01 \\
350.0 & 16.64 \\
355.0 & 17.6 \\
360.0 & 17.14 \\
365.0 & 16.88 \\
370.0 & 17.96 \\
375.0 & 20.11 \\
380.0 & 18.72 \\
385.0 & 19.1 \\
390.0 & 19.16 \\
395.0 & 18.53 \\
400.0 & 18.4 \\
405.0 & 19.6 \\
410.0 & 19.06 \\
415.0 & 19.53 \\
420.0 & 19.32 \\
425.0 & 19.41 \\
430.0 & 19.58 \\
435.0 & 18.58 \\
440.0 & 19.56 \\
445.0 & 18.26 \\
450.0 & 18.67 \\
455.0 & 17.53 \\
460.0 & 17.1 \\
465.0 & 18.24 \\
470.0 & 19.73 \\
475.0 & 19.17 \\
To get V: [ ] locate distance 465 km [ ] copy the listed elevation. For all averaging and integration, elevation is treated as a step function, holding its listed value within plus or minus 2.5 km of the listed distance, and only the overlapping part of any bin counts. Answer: 18.24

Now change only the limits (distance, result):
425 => 19.41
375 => 20.11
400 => 18.4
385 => 19.1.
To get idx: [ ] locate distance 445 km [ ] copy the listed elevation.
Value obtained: 18.26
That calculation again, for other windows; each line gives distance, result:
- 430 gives 19.58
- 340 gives 17.19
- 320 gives 17.47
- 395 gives 18.53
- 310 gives 18.16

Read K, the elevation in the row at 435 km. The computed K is 18.58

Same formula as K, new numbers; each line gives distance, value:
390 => 19.16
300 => 17.98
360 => 17.14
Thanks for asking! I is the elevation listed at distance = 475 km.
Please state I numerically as 19.17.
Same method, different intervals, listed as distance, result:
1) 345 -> 17.01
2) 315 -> 17.87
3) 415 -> 19.53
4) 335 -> 16.94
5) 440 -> 19.56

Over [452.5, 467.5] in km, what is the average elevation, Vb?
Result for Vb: 17.6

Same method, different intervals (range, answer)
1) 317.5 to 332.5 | 17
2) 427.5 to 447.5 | 19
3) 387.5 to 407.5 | 18.9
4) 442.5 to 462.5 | 17.9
